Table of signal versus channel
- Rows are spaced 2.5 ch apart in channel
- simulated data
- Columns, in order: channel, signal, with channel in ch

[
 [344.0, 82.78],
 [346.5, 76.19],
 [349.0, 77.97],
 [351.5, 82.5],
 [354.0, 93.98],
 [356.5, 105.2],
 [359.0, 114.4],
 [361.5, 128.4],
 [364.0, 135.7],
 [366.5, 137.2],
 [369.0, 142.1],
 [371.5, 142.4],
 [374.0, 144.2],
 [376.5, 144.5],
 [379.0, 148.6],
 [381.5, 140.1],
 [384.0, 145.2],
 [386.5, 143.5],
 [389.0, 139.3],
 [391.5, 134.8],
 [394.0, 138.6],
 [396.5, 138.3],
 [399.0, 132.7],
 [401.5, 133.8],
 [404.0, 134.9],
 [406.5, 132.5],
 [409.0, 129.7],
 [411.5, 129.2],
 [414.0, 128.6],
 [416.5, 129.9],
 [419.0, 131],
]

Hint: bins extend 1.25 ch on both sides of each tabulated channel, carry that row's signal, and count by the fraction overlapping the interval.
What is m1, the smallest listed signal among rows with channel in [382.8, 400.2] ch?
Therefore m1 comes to 132.7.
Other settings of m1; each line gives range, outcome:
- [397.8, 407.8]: 132.5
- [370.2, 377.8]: 142.4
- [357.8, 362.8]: 114.4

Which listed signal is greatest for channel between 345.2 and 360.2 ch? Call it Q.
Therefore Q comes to 114.4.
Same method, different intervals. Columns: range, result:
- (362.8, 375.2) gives 144.2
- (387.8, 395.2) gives 139.3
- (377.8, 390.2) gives 148.6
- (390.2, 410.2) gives 138.6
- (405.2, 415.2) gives 132.5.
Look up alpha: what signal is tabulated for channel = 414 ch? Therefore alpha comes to 128.6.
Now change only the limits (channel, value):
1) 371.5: 142.4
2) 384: 145.2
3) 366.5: 137.2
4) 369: 142.1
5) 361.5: 128.4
